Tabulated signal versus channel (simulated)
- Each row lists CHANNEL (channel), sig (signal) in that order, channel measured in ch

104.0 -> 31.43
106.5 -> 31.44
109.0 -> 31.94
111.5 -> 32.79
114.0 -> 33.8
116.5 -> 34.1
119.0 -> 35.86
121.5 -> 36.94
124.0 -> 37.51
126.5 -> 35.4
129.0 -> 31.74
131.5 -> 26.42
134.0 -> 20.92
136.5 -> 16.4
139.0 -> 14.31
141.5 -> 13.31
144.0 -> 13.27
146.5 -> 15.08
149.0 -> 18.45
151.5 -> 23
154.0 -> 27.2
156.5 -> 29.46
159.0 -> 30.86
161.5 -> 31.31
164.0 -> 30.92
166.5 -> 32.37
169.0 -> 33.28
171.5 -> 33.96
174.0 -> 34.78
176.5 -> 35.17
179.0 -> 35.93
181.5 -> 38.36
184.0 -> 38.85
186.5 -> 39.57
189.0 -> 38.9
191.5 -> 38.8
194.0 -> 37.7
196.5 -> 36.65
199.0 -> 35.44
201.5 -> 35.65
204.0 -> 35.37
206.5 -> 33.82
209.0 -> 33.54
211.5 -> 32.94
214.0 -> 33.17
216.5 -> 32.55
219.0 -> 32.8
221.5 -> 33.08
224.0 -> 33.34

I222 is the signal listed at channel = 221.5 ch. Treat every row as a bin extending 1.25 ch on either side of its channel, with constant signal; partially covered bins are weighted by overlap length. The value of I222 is 33.08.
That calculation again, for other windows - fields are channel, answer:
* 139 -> 14.31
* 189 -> 38.9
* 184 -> 38.85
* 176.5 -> 35.17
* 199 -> 35.44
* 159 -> 30.86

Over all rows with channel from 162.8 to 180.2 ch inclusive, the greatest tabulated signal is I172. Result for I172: 35.93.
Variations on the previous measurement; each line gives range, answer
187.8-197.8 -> 38.9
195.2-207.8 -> 36.65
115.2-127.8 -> 37.51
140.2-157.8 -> 29.46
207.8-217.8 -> 33.54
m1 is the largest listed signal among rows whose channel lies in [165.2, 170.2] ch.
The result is 33.28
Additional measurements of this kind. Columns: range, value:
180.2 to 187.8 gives 39.57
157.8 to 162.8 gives 31.31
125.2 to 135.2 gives 35.4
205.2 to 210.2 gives 33.82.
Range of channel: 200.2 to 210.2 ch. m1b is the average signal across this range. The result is 34.6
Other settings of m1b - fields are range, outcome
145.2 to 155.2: 20.9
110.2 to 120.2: 34.1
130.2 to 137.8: 21.3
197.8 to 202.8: 35.5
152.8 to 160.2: 29.2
